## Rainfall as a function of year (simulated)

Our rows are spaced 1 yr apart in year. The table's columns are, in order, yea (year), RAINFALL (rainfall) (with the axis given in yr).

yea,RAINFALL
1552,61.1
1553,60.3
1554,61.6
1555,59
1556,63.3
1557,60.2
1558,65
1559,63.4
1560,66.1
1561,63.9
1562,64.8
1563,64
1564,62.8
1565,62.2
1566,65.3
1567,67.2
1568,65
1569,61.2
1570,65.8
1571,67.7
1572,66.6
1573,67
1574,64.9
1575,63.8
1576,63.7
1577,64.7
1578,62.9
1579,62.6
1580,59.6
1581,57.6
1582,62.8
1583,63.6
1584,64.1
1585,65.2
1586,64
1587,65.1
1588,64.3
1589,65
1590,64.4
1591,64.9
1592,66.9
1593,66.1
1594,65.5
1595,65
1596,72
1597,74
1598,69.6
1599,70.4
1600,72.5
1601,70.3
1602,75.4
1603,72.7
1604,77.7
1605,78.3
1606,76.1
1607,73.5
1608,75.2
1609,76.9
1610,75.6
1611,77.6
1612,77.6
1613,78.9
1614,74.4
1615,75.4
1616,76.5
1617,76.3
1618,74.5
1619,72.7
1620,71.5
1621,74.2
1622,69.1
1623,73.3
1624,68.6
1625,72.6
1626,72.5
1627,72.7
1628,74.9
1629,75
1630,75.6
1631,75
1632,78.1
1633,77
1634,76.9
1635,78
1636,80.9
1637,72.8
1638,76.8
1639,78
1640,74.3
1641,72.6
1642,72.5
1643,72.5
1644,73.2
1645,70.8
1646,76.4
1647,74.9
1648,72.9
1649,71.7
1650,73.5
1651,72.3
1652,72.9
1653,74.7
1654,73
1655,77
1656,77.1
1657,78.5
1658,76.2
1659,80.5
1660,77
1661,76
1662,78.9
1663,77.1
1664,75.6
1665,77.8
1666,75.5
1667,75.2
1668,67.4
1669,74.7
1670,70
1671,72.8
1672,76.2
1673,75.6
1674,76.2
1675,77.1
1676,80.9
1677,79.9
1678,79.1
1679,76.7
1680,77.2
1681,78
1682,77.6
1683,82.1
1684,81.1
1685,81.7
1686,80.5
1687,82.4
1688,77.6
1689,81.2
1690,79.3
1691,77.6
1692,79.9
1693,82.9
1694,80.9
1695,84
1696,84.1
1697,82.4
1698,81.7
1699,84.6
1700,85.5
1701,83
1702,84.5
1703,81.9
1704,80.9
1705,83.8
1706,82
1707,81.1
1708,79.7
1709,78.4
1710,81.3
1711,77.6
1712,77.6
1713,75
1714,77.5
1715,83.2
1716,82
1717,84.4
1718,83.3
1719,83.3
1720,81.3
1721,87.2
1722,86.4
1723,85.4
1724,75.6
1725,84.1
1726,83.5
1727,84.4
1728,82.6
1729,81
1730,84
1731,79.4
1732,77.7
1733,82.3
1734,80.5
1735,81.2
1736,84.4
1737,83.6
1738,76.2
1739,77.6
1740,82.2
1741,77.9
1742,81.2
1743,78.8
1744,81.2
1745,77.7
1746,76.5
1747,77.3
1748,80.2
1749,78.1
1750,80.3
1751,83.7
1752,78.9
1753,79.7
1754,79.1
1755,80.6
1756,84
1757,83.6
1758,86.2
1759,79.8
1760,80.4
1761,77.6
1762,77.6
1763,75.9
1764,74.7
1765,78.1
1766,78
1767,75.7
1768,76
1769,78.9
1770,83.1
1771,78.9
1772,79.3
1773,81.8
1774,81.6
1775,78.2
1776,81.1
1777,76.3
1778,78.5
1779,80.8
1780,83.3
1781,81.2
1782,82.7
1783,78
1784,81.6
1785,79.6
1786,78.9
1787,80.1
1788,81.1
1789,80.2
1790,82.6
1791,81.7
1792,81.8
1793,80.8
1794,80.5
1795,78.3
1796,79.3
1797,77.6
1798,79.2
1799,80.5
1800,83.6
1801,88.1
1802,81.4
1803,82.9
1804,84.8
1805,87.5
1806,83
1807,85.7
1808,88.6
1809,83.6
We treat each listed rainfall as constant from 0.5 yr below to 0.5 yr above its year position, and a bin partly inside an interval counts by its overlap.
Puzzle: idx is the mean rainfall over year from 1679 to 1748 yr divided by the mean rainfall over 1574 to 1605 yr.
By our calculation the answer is 1.21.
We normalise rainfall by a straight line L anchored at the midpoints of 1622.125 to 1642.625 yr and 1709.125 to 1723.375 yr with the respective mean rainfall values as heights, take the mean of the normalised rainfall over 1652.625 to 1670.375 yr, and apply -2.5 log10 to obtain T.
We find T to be 0.02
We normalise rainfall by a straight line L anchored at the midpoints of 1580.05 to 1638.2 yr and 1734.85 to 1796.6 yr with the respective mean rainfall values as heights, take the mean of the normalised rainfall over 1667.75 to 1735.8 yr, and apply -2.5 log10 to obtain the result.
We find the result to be -0.053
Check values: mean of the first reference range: 71.8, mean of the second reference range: 79.9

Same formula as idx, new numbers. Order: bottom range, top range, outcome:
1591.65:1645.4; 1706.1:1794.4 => 1.09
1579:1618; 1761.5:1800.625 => 1.13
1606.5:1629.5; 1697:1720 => 1.10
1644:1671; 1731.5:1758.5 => 1.07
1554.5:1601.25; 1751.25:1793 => 1.23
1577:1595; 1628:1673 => 1.18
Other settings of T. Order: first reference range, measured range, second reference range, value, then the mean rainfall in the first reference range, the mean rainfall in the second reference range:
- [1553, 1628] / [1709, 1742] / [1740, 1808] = -0.06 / 68.3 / 80.4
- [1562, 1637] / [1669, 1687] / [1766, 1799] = -0.05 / 70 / 79.9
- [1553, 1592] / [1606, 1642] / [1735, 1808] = -0.10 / 63.8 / 80.4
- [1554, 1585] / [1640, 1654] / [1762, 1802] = -0.05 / 63.7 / 79.9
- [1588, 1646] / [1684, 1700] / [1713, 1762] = -0.05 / 73.3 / 81.1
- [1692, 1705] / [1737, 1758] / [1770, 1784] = 0.02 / 82.9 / 80.3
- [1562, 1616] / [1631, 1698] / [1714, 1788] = -0.04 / 68.3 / 80.5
